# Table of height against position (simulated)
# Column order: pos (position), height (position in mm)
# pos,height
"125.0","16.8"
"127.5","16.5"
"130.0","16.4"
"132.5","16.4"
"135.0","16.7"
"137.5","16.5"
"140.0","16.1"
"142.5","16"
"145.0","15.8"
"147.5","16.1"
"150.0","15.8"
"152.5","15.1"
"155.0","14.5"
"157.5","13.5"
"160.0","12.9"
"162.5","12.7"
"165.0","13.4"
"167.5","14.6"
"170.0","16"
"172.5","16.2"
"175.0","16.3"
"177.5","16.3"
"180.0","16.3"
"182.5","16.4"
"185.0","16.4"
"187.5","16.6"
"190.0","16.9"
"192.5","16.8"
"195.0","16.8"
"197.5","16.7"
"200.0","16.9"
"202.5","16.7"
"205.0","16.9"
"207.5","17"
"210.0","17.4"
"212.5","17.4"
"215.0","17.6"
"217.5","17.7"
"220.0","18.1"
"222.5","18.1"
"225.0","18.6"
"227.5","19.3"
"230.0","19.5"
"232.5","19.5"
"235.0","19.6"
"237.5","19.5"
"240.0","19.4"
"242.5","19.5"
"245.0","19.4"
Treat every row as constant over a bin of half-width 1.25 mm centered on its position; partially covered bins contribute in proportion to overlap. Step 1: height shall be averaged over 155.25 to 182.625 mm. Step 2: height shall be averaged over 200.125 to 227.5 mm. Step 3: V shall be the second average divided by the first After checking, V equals 1.18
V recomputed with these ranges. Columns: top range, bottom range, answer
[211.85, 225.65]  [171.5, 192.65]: 1.09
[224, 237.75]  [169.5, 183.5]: 1.19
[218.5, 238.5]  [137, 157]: 1.22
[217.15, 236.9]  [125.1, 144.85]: 1.15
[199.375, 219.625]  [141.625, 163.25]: 1.17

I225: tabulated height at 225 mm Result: 18.6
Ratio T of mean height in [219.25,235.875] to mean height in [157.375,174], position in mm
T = 1.3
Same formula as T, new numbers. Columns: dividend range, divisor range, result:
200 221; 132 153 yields 1.08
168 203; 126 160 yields 1.05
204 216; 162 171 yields 1.21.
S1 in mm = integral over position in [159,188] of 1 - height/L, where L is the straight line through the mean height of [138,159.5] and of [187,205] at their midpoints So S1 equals 1.4 mm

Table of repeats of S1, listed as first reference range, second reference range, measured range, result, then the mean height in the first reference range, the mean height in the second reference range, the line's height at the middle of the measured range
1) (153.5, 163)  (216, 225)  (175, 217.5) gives -1.5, 13.5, 18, 16.3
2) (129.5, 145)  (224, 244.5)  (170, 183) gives 0.9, 16.3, 19.4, 17.5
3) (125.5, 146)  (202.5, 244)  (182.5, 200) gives 0.9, 16.3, 18.4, 17.6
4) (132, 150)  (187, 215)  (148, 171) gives 3.0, 16.2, 17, 16.4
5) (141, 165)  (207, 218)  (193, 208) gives 0.0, 14.7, 17.4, 16.9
